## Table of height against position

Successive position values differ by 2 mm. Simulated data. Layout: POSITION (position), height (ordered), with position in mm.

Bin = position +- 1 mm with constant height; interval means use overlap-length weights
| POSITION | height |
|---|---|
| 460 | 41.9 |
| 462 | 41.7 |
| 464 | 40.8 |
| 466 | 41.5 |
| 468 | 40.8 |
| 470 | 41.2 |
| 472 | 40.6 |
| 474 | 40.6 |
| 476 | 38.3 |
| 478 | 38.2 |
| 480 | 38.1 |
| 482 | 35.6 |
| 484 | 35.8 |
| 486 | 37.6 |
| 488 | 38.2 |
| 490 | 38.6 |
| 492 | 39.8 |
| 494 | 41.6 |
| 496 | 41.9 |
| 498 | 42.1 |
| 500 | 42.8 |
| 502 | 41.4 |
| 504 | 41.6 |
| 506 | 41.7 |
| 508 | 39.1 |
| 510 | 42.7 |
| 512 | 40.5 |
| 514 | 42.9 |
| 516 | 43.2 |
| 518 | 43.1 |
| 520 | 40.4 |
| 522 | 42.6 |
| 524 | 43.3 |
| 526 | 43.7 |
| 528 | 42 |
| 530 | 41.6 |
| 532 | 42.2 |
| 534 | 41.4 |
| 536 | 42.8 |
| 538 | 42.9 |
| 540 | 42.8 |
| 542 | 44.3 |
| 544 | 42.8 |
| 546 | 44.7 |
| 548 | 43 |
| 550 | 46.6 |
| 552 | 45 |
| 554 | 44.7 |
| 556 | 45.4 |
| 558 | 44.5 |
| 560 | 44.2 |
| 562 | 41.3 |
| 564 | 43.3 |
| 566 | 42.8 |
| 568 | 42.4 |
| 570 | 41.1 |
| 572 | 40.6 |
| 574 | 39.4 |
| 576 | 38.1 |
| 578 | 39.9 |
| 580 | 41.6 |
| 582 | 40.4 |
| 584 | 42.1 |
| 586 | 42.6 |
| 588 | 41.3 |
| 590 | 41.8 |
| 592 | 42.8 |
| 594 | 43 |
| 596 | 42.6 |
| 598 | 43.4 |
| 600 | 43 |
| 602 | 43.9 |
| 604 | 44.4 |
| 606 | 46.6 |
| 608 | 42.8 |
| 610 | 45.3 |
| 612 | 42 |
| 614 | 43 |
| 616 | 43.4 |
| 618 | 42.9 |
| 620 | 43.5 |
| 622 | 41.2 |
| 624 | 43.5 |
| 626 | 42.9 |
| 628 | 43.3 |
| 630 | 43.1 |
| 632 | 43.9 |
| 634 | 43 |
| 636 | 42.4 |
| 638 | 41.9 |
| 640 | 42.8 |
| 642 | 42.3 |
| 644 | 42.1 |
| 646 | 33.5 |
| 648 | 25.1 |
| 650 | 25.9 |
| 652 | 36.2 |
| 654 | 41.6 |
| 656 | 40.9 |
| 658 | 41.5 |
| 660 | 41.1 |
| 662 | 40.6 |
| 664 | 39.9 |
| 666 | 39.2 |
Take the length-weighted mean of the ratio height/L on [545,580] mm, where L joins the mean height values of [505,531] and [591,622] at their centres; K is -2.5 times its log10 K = 0.000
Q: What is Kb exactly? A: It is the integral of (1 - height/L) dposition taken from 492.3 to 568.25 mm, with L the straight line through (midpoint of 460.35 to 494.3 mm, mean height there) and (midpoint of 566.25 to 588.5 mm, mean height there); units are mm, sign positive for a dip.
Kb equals -4.84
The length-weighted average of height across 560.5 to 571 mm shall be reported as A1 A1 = 42.3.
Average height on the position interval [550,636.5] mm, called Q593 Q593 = 42.8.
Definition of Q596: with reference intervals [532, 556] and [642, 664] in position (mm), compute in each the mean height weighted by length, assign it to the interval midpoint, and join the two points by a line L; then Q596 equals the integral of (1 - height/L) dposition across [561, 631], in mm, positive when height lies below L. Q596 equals -3.21 mm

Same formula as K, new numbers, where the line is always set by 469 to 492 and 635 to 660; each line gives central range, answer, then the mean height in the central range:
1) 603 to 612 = -0.16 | 44.5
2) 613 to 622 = -0.13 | 43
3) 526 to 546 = -0.12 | 42.7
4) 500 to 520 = -0.09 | 41.8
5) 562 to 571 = -0.11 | 42.3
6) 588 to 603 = -0.12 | 42.8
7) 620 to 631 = -0.13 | 42.9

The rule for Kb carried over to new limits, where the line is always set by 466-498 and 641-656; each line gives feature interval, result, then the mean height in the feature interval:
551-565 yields -2.4 mm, 44.1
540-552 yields -2.0 mm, 44.2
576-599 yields -3.0 mm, 41.8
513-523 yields -1.0 mm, 42.4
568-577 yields -0.7 mm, 40.1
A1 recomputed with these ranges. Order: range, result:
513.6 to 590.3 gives 42.5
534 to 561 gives 44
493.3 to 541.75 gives 42.1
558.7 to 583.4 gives 41.3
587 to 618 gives 43.3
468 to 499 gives 39.3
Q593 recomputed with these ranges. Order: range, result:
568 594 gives 41.1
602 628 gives 43.5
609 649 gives 41.6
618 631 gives 42.9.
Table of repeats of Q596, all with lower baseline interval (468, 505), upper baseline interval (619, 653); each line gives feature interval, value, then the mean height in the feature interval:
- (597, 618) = -2.1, 43.7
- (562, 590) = -1.0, 41.2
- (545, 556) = -1.4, 44.9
